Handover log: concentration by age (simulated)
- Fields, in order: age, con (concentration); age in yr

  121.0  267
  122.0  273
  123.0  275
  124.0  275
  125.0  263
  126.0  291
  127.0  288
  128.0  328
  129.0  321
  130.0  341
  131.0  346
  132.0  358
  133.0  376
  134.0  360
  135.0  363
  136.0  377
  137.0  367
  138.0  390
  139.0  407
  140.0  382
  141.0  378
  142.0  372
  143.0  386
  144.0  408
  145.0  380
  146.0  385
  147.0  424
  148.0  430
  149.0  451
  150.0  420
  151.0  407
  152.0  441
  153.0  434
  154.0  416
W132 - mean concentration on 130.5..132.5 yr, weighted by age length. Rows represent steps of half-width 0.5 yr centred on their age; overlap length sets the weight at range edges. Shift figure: 352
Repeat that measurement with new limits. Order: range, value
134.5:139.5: 381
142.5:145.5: 391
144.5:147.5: 396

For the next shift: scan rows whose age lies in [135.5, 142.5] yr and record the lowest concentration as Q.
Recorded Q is 367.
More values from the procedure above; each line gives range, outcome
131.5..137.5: 358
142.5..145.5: 380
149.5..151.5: 407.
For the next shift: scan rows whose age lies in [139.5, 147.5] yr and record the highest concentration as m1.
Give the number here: 424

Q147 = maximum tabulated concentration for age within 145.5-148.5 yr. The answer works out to 430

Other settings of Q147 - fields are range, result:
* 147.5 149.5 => 451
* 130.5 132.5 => 358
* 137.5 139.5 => 407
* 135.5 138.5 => 390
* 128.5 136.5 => 377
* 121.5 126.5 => 291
